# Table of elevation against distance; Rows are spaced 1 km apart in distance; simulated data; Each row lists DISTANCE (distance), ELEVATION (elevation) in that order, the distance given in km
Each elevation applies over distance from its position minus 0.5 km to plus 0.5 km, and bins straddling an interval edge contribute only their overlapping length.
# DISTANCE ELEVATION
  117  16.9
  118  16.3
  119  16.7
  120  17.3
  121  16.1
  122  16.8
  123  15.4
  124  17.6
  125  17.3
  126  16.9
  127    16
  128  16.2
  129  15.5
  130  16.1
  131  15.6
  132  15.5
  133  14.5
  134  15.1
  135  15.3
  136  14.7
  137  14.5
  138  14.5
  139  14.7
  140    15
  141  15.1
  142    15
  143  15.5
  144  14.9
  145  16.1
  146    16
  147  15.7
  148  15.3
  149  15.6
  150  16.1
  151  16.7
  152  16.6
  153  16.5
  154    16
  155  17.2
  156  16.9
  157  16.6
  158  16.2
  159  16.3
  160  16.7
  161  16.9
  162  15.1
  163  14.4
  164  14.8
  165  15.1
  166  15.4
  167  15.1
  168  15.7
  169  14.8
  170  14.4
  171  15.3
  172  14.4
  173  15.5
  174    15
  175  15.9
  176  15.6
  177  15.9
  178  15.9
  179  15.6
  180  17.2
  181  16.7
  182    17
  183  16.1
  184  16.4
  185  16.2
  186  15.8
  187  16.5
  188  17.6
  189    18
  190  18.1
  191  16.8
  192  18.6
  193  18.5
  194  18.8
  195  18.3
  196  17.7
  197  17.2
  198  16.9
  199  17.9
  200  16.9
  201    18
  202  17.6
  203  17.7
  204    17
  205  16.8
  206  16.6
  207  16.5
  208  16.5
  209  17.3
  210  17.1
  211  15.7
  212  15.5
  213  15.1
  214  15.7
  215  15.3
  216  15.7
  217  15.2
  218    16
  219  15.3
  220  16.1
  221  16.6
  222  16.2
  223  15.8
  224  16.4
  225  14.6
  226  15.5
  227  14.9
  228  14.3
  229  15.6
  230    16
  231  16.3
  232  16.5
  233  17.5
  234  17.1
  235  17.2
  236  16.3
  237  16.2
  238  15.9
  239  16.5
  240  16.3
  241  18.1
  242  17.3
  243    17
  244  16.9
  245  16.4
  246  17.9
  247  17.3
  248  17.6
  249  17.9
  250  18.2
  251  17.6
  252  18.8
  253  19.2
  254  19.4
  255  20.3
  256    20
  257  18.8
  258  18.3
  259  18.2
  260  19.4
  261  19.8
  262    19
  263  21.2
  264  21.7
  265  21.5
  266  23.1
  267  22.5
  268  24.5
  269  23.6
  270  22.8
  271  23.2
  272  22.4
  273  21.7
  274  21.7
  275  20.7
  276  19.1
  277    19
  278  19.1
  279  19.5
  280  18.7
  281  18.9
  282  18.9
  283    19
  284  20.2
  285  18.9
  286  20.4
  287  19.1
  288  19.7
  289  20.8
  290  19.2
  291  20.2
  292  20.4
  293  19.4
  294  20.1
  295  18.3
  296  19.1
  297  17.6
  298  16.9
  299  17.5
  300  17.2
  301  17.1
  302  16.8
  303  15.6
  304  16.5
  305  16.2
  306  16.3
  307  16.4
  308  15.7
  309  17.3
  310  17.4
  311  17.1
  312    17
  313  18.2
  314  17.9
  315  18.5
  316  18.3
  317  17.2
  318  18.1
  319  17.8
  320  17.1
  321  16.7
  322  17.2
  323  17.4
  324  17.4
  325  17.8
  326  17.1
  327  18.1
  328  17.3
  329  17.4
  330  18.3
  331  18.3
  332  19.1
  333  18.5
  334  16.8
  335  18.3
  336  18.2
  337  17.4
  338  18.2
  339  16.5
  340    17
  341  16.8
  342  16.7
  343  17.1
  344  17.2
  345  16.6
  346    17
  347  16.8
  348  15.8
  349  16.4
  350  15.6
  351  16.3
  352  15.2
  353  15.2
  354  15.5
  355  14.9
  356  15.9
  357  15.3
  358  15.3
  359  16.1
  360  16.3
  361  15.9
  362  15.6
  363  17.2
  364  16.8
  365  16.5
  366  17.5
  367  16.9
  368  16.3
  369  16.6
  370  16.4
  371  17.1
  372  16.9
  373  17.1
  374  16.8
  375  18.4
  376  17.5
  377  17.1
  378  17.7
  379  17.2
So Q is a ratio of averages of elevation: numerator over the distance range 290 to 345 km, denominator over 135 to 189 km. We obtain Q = 1.12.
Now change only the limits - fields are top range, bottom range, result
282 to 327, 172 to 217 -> 1.08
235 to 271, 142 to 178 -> 1.21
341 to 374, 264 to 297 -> 0.80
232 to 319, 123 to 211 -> 1.15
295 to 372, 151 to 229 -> 1.04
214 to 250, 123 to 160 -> 1.03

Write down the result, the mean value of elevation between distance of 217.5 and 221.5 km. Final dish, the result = 16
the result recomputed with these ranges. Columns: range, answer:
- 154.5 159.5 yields 16.6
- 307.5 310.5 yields 16.8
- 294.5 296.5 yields 18.7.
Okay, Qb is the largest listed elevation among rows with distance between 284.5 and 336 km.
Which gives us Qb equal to 20.8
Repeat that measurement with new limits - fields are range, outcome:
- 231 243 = 18.1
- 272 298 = 22.4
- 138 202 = 18.8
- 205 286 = 24.5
